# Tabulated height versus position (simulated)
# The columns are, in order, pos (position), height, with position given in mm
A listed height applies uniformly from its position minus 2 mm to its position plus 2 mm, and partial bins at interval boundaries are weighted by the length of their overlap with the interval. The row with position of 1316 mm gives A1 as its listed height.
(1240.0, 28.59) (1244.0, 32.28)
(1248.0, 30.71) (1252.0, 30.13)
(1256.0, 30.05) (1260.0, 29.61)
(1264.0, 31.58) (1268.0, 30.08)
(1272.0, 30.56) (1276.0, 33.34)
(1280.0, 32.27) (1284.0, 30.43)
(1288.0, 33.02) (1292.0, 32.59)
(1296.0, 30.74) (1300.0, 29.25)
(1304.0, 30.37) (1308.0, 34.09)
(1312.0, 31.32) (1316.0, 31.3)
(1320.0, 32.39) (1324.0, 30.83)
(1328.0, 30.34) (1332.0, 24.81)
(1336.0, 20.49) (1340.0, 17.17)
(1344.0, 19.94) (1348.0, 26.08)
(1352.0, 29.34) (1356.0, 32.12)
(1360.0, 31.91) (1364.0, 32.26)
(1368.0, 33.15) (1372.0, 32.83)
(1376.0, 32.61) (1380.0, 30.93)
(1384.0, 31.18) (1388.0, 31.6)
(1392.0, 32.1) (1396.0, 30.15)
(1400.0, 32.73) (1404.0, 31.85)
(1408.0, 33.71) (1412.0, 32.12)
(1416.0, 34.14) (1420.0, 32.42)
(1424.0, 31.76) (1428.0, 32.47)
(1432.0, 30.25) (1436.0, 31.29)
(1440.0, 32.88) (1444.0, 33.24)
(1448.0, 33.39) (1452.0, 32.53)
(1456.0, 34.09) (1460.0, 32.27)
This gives 31.3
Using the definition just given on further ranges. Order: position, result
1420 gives 32.42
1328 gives 30.34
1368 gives 33.15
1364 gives 32.26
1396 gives 30.15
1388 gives 31.6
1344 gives 19.94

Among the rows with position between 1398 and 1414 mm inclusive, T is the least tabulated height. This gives 31.85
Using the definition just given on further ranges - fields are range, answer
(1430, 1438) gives 30.25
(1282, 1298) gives 30.43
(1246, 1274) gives 29.61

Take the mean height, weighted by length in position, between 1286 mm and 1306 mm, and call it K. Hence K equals 31.2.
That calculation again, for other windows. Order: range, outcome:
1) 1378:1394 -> 31.5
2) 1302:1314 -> 31.9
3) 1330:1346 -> 20.6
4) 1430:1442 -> 31.5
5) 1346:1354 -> 27.7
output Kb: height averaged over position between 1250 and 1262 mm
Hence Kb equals 29.9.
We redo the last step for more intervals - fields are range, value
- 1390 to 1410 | 32.1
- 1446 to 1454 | 33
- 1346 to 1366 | 30.3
